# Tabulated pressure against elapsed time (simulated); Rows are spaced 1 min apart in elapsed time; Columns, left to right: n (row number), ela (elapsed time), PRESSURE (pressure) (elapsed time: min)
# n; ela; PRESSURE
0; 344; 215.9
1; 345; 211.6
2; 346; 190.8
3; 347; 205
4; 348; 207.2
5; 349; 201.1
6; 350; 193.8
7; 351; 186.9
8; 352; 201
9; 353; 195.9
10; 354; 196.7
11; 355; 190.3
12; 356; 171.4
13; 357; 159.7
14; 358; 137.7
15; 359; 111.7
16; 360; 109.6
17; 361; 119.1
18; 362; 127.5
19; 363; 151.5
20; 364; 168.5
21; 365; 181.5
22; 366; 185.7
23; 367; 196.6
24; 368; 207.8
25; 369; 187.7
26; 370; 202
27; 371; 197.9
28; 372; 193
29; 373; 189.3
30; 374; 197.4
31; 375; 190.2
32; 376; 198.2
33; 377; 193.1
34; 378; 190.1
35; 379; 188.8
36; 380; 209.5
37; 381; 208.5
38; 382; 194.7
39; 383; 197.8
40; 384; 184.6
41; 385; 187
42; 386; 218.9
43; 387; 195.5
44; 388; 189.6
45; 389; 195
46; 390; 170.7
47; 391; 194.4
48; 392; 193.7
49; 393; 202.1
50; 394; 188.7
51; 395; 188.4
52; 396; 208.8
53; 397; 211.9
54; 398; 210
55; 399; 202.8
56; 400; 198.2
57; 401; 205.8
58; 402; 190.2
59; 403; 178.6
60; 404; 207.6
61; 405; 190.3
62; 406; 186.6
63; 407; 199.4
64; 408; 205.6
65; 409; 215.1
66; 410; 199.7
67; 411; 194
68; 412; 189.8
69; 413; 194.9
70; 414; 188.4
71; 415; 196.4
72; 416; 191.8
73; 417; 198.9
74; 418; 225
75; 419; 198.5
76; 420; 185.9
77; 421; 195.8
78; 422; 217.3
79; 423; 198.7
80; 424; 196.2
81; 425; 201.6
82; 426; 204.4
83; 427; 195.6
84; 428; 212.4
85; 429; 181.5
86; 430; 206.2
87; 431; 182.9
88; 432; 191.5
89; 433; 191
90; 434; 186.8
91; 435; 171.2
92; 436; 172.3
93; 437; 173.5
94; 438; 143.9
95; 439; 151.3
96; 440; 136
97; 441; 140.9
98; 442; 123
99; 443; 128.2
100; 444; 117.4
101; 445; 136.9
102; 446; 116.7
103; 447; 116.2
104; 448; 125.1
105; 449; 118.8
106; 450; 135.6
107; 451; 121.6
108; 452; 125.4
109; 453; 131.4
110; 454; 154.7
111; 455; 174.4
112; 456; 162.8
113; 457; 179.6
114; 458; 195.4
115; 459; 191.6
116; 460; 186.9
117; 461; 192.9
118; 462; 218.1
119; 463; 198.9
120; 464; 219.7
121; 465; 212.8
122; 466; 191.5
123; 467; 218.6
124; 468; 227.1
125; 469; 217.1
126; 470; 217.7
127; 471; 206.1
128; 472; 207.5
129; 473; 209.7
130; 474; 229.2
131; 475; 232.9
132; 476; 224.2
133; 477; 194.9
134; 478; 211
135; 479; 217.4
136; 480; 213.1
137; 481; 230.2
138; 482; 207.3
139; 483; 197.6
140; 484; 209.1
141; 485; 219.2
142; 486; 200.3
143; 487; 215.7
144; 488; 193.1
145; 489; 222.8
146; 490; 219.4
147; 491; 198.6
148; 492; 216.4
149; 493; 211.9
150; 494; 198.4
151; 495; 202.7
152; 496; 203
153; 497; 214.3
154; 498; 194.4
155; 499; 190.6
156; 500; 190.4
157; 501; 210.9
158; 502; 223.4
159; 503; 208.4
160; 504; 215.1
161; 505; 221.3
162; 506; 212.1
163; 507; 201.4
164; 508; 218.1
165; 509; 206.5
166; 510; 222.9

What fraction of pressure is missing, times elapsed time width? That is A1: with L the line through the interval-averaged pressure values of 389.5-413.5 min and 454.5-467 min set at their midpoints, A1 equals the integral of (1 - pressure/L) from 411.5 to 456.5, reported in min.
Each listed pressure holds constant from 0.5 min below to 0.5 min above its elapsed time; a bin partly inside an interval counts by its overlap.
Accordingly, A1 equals 6.1 min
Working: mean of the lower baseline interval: 197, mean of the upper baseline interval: 195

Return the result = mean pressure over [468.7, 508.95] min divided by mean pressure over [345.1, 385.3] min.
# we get 1.15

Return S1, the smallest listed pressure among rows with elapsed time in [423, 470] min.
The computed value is 116.2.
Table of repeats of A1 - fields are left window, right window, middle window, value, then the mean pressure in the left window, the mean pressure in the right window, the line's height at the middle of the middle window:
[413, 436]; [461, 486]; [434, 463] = 7.31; 196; 213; 204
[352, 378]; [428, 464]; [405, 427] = -4.33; 175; 161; 166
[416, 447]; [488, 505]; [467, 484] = -1.56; 175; 208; 197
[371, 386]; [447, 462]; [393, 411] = -1.53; 195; 158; 184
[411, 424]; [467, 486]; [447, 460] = 3.56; 198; 215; 208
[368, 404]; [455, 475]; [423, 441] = 1.73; 196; 204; 201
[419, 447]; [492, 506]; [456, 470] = -1.10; 172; 207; 188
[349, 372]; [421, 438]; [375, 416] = -3.20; 173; 191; 182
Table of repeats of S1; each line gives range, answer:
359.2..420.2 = 109.6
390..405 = 170.7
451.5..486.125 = 125.4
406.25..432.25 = 181.5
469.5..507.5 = 190.4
